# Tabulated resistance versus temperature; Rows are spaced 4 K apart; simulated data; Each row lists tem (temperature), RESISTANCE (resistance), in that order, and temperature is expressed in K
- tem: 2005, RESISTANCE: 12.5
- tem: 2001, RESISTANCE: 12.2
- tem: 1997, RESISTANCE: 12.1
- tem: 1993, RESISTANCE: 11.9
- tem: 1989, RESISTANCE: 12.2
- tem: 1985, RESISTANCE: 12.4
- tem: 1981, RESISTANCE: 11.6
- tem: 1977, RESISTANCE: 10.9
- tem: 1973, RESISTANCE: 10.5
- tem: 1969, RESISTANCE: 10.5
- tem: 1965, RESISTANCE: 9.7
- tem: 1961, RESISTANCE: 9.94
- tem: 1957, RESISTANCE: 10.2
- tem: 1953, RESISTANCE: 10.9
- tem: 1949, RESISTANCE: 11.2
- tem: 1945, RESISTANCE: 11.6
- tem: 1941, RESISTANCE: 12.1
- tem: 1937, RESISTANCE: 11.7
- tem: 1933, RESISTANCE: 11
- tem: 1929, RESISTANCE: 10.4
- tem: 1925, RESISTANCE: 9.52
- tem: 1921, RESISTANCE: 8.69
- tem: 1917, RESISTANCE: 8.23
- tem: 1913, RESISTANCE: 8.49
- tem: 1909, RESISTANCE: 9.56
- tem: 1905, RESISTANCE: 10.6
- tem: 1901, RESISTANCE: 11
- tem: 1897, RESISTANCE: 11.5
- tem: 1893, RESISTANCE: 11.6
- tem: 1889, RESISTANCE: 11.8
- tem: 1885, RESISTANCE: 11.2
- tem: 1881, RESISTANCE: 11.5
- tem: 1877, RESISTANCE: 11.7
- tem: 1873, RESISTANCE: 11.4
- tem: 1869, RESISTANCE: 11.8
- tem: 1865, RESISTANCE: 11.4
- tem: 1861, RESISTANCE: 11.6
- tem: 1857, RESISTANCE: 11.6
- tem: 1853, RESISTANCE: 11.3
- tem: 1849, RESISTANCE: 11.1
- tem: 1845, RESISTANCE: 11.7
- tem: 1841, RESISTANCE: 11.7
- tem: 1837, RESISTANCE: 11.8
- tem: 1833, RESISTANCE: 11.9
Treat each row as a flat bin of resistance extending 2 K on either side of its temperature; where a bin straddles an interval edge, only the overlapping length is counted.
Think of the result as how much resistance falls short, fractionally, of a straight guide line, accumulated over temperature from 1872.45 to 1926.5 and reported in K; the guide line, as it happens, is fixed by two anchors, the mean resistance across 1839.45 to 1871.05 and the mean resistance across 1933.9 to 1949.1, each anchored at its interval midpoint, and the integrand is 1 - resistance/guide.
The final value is 5.2 K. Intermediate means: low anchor 11.5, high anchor 11.7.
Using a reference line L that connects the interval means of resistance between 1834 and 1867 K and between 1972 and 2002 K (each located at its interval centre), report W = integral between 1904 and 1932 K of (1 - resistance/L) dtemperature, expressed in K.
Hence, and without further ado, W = 5.5 K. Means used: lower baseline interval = 11.5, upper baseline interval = 11.8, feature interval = 9.37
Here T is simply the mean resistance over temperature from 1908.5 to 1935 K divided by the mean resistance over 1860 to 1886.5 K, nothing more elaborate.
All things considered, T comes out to 0.82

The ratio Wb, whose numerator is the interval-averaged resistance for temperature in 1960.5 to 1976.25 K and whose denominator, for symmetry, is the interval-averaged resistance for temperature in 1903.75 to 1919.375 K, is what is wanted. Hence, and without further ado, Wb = 1.12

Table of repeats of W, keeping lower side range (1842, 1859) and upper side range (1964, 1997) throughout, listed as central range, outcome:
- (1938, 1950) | -0.35 K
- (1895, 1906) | 0.31 K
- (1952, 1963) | 1.01 K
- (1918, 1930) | 2.12 K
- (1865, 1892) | -0.34 K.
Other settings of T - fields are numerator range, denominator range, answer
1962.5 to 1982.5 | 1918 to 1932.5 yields 1.10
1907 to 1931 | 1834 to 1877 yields 0.79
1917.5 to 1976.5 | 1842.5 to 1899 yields 0.91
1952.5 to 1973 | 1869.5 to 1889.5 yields 0.89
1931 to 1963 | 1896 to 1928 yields 1.15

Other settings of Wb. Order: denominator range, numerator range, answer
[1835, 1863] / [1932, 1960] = 0.97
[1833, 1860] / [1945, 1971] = 0.91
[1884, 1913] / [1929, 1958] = 1.03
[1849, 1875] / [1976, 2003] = 1.04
